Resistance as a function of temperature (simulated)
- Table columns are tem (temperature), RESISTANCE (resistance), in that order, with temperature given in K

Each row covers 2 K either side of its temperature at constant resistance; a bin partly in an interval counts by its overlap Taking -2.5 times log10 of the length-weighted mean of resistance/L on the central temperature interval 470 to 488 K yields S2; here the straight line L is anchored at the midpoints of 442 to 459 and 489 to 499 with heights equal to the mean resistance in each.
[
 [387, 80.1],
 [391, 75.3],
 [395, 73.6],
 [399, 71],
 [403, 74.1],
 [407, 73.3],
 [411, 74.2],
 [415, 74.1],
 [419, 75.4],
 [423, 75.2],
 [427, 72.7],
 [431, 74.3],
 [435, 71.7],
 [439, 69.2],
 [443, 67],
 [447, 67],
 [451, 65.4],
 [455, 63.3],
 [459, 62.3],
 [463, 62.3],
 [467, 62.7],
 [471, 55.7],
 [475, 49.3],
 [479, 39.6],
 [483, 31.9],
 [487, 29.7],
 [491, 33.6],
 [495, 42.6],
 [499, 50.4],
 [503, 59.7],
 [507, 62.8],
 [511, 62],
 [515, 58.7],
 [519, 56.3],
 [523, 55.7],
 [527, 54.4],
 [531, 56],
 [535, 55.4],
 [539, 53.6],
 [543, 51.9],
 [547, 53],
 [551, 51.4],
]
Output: 0.20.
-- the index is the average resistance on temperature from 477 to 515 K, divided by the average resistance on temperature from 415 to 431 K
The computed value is 0.6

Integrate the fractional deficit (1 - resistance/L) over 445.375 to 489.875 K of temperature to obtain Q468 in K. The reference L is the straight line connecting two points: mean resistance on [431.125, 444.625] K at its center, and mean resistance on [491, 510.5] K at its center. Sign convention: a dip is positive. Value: 6.6 K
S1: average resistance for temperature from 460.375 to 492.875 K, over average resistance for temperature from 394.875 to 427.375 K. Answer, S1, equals 0.62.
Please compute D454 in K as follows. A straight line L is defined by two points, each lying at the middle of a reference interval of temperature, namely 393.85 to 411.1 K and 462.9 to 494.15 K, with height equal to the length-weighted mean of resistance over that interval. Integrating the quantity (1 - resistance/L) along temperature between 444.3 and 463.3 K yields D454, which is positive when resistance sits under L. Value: -3.7 K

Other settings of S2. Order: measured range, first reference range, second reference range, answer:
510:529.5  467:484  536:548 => -0.12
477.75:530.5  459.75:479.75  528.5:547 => 0.11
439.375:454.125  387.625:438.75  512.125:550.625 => 0.03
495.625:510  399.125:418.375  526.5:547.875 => 0.05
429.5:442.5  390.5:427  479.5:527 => -0.07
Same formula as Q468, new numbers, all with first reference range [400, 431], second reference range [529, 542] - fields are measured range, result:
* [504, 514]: -0.46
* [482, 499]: 6.97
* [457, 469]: 0.72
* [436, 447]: 0.26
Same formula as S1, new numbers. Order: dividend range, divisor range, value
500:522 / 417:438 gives 0.80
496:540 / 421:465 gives 0.83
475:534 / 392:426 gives 0.67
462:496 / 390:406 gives 0.61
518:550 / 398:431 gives 0.74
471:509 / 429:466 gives 0.67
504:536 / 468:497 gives 1.41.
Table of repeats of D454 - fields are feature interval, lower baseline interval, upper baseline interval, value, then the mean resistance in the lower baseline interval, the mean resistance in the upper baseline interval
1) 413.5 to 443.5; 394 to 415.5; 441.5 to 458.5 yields -1.54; 73.3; 65.3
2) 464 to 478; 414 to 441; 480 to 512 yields 0.20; 73.2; 45.9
